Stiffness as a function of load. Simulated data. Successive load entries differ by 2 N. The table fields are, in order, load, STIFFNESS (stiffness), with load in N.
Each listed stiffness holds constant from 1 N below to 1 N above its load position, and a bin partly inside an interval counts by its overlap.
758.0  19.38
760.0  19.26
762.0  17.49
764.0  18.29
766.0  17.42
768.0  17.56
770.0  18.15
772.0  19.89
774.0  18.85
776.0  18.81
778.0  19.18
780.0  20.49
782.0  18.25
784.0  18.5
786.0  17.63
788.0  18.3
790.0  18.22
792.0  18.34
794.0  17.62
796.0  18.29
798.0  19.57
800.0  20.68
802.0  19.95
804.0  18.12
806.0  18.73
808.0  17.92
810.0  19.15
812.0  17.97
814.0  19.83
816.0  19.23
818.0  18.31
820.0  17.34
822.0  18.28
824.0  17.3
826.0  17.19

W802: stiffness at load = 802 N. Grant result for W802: 19.95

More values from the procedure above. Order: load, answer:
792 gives 18.34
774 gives 18.85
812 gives 17.97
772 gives 19.89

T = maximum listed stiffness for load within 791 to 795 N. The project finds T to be 18.34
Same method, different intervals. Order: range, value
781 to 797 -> 18.5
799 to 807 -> 20.68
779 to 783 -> 20.49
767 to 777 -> 19.89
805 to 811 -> 19.15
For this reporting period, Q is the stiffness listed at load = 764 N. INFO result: 18.29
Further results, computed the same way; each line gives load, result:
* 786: 17.63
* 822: 18.28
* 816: 19.23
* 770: 18.15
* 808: 17.92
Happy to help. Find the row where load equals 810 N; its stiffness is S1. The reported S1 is 19.15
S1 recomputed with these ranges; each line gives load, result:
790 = 18.22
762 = 17.49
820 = 17.34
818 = 18.31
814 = 19.83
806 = 18.73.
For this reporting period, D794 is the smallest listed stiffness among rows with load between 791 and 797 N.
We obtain 17.62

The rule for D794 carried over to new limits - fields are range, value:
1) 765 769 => 17.42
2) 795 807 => 18.12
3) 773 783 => 18.25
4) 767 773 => 17.56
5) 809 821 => 17.34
